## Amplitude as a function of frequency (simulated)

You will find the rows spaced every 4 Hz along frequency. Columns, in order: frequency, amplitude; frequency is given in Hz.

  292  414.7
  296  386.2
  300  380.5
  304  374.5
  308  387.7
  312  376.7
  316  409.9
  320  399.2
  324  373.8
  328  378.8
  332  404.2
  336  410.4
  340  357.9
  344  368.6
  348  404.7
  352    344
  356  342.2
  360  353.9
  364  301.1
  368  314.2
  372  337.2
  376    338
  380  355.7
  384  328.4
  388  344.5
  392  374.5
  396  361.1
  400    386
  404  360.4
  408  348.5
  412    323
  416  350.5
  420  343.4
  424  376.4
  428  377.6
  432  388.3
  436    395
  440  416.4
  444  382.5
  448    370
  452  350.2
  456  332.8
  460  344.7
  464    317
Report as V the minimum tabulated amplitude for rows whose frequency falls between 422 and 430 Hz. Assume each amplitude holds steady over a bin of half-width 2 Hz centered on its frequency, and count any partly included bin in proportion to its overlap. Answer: 376.4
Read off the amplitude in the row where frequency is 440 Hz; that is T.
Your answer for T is 416.4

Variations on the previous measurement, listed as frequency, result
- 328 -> 378.8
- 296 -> 386.2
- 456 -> 332.8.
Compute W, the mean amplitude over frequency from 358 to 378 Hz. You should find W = 329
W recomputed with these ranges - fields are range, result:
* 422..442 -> 391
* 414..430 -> 362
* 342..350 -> 387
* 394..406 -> 369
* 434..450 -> 391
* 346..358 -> 364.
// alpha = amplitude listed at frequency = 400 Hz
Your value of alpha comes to 386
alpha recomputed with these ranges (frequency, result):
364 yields 301.1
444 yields 382.5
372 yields 337.2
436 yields 395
